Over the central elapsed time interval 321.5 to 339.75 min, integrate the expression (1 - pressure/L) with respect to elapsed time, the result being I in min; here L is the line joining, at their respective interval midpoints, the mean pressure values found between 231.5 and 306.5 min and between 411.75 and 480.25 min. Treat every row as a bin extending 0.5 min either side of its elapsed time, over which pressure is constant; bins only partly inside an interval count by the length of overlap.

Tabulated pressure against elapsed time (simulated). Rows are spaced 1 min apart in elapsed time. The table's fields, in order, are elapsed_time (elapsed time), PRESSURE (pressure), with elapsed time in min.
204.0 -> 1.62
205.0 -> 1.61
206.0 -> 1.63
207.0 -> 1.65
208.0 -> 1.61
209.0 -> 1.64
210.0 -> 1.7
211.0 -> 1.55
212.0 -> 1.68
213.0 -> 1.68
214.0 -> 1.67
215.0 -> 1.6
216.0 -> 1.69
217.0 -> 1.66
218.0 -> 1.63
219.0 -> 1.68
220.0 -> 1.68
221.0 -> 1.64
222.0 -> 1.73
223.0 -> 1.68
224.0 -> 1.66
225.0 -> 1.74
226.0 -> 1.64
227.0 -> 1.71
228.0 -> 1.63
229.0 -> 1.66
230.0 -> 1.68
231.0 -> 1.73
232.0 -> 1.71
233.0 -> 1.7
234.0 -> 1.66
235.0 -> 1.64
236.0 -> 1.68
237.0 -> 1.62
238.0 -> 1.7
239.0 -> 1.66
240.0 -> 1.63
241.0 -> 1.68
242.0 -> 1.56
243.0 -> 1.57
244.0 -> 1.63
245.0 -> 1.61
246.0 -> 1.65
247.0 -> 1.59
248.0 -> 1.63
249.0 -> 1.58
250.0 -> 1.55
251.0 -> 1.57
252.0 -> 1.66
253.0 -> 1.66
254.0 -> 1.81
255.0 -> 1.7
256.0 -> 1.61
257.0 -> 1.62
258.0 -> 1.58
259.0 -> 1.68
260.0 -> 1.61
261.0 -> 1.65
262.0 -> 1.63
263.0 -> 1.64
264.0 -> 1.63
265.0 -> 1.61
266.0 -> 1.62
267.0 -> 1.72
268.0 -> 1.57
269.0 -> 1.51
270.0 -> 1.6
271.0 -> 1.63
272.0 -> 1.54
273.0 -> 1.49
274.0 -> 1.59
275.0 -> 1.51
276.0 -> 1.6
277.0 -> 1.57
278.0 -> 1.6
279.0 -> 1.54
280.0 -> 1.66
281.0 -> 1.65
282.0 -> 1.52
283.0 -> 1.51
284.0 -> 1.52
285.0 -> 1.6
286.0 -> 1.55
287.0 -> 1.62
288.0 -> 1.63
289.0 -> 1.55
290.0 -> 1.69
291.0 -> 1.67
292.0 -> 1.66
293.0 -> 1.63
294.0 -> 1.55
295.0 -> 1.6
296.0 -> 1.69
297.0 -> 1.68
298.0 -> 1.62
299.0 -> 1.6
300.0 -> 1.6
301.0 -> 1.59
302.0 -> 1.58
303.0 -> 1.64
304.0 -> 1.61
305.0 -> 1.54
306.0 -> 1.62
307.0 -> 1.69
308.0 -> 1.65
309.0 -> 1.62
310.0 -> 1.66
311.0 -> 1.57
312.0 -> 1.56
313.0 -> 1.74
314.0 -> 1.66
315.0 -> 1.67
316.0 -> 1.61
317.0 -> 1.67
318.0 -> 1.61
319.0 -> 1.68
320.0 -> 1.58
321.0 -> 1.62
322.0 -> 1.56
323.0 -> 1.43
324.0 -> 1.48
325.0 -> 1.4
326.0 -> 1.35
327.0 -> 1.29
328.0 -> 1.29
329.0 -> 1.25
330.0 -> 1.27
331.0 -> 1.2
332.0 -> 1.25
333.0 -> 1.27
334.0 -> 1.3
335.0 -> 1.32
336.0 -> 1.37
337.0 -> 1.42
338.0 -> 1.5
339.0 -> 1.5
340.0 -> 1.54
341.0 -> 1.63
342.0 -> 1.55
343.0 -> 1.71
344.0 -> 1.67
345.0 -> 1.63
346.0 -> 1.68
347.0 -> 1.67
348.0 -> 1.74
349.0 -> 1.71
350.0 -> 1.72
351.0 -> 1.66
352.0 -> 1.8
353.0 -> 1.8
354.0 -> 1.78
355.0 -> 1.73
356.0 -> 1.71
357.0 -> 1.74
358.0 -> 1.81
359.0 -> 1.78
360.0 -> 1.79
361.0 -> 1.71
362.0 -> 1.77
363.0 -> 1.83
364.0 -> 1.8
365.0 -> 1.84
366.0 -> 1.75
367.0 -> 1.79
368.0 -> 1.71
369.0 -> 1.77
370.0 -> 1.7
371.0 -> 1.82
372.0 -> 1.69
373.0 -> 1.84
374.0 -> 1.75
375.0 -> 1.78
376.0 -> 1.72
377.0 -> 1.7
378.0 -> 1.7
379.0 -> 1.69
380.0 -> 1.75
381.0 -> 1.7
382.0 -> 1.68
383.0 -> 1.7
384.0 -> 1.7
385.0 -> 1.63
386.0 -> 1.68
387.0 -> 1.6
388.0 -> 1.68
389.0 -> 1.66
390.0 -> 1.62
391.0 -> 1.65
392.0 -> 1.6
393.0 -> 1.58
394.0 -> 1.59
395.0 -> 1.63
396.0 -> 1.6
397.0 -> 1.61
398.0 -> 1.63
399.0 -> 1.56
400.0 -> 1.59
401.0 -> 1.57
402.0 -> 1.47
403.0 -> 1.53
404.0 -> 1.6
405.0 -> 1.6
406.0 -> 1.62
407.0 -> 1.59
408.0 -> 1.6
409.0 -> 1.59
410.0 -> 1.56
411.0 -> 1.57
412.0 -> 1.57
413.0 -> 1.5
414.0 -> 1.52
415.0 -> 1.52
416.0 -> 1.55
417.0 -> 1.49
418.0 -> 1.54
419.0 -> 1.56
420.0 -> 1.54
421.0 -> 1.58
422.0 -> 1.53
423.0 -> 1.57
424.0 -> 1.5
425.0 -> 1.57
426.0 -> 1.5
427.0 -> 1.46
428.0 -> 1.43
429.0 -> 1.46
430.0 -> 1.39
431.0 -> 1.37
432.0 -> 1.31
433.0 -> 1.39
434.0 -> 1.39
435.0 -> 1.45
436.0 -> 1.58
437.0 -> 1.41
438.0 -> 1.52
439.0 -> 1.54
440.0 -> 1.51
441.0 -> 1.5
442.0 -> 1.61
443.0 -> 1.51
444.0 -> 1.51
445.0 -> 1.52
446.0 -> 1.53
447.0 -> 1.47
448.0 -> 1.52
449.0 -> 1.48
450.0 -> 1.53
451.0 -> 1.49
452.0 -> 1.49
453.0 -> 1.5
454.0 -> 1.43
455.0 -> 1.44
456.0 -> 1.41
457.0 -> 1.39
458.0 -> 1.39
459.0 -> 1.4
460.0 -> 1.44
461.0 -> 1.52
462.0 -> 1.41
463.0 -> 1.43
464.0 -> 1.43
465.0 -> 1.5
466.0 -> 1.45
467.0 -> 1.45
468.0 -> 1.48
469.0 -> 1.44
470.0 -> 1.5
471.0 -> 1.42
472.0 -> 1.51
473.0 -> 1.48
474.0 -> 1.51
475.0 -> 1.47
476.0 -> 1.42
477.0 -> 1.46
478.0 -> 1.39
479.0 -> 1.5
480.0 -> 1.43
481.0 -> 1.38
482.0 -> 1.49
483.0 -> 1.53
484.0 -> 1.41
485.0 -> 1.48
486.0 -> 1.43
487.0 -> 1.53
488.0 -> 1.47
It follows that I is 2.41 min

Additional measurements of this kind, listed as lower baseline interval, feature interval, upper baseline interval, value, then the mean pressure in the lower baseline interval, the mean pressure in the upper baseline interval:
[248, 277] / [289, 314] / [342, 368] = 0.6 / 1.61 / 1.74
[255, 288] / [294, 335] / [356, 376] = 3.5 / 1.6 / 1.77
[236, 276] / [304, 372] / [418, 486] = -2.2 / 1.62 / 1.47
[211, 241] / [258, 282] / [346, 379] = 1.4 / 1.67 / 1.75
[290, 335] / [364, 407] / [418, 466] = -4.7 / 1.54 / 1.48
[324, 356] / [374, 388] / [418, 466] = -1.8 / 1.52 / 1.48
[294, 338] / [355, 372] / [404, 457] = -2.8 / 1.52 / 1.51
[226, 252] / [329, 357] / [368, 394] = 2.0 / 1.64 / 1.69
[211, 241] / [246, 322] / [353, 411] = 2.7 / 1.67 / 1.68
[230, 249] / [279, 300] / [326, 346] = -1.1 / 1.65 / 1.42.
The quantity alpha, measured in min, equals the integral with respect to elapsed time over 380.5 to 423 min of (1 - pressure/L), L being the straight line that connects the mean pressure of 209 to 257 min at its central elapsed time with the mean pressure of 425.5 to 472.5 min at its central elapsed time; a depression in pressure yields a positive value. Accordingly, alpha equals -2.4 min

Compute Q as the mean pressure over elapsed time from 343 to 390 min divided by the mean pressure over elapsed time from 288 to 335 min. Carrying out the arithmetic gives 1.1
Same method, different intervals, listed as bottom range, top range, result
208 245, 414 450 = 0.90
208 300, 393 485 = 0.92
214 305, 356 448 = 0.99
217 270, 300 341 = 0.92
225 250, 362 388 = 1.05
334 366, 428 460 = 0.88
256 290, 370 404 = 1.04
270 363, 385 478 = 0.95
